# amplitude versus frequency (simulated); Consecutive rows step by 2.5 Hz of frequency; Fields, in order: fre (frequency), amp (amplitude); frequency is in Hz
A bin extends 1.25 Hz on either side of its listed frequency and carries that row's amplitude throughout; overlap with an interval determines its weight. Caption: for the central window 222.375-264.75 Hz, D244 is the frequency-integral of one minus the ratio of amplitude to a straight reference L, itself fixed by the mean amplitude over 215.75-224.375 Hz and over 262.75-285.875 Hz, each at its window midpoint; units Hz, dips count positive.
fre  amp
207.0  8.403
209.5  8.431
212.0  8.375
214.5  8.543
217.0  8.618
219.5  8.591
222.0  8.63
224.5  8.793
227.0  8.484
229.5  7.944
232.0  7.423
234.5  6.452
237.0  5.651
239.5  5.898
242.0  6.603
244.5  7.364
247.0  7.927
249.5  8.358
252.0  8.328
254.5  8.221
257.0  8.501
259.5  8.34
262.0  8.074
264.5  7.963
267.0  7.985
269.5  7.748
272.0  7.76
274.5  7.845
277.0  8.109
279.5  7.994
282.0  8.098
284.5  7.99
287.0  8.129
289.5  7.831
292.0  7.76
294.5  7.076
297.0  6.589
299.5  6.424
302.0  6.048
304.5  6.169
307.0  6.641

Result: 3.3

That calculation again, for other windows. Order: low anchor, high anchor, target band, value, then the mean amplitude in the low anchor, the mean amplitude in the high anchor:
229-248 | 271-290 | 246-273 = -2.6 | 6.85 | 7.98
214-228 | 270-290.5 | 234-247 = 2.9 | 8.62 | 7.96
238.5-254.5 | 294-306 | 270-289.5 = -3.3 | 7.5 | 6.43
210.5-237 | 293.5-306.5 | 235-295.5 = -4.7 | 8.07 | 6.46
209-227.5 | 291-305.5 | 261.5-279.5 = -1.5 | 8.57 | 6.67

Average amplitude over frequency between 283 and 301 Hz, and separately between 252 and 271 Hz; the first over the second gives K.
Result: 0.91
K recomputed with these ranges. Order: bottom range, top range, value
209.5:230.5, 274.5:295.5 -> 0.93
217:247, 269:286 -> 1.06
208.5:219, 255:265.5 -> 0.97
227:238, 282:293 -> 1.12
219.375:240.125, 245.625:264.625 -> 1.09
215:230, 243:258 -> 0.95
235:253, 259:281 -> 1.12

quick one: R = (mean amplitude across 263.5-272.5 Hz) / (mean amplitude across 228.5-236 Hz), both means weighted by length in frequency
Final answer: 1.09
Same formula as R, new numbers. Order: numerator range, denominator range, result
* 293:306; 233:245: 1.02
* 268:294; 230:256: 1.09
